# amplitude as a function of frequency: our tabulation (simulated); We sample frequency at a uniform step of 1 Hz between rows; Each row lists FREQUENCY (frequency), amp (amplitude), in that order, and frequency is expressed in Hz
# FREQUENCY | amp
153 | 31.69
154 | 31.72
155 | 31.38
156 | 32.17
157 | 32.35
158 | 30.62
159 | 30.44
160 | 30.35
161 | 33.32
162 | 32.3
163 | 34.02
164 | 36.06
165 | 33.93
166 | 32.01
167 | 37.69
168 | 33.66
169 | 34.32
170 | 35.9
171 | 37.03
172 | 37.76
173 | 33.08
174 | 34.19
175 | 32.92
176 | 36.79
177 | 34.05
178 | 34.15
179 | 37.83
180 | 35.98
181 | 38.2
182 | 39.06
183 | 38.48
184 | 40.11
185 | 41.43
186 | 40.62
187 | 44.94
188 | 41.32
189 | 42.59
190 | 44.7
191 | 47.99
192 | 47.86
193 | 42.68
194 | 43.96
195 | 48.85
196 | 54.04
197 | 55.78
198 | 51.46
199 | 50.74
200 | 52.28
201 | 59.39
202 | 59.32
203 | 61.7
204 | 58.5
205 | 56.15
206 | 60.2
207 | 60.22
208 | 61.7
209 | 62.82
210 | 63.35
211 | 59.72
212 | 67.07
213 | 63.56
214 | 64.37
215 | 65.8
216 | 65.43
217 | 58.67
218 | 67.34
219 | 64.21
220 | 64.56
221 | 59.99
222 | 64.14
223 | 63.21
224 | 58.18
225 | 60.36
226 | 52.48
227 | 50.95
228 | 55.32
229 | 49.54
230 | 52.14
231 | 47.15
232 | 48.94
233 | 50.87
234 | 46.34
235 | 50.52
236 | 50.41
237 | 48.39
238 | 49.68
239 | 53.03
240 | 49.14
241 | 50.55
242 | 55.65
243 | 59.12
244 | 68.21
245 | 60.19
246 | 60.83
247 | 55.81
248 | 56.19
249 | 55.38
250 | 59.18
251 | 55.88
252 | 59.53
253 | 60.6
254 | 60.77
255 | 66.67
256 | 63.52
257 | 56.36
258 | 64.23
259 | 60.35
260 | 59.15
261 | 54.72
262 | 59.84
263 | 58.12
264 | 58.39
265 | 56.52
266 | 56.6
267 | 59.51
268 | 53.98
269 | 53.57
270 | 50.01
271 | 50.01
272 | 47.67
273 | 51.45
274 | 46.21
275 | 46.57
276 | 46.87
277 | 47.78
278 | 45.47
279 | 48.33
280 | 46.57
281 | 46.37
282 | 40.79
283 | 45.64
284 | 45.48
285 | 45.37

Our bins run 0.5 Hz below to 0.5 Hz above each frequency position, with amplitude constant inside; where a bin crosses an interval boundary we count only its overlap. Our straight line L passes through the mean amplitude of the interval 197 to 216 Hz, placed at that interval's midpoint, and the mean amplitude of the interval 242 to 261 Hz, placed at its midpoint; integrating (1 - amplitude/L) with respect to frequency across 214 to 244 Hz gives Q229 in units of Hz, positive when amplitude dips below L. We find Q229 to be 2.0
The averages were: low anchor 59.9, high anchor 59.9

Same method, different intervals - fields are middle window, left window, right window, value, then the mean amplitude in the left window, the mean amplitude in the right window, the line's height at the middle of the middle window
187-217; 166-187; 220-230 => -4.89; 36.7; 57.3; 47.5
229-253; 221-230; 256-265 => 1.52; 56.7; 59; 57.7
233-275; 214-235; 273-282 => -3.65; 57.3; 46.7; 51.4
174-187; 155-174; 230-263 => 0.16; 33.7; 56.1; 38.1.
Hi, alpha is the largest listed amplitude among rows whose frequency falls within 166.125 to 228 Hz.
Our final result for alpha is 67.34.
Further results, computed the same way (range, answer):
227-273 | 68.21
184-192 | 47.99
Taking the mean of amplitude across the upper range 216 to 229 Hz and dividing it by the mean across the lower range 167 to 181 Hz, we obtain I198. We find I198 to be 1.7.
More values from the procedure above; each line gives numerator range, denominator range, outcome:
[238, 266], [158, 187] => 1.63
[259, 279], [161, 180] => 1.52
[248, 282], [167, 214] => 1.16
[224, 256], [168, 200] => 1.33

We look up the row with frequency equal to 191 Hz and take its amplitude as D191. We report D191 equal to 47.99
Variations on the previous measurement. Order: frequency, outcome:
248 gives 56.19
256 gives 63.52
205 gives 56.15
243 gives 59.12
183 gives 38.48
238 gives 49.68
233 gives 50.87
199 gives 50.74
